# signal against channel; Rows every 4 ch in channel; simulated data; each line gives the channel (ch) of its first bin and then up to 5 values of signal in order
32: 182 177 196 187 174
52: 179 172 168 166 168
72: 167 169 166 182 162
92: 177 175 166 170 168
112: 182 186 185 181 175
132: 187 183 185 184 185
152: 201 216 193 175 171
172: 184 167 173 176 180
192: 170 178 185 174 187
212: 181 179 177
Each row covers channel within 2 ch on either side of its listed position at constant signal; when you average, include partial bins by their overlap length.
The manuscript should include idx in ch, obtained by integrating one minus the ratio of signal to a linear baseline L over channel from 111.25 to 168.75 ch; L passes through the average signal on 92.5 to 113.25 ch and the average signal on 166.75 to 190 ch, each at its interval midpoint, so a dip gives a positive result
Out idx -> -4.2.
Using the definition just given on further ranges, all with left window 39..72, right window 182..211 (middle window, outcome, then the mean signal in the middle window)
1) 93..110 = 0.6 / 170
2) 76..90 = 0.5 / 170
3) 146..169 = -1.7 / 191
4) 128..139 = -0.4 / 183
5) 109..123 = -0.5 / 183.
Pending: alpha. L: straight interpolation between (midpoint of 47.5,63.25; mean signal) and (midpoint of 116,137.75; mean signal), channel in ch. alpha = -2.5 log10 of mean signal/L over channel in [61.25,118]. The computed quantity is 0.04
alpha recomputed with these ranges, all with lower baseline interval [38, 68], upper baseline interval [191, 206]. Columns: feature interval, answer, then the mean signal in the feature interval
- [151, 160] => -0.16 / 206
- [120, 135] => -0.03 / 182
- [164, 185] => 0.02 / 174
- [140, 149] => -0.05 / 185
